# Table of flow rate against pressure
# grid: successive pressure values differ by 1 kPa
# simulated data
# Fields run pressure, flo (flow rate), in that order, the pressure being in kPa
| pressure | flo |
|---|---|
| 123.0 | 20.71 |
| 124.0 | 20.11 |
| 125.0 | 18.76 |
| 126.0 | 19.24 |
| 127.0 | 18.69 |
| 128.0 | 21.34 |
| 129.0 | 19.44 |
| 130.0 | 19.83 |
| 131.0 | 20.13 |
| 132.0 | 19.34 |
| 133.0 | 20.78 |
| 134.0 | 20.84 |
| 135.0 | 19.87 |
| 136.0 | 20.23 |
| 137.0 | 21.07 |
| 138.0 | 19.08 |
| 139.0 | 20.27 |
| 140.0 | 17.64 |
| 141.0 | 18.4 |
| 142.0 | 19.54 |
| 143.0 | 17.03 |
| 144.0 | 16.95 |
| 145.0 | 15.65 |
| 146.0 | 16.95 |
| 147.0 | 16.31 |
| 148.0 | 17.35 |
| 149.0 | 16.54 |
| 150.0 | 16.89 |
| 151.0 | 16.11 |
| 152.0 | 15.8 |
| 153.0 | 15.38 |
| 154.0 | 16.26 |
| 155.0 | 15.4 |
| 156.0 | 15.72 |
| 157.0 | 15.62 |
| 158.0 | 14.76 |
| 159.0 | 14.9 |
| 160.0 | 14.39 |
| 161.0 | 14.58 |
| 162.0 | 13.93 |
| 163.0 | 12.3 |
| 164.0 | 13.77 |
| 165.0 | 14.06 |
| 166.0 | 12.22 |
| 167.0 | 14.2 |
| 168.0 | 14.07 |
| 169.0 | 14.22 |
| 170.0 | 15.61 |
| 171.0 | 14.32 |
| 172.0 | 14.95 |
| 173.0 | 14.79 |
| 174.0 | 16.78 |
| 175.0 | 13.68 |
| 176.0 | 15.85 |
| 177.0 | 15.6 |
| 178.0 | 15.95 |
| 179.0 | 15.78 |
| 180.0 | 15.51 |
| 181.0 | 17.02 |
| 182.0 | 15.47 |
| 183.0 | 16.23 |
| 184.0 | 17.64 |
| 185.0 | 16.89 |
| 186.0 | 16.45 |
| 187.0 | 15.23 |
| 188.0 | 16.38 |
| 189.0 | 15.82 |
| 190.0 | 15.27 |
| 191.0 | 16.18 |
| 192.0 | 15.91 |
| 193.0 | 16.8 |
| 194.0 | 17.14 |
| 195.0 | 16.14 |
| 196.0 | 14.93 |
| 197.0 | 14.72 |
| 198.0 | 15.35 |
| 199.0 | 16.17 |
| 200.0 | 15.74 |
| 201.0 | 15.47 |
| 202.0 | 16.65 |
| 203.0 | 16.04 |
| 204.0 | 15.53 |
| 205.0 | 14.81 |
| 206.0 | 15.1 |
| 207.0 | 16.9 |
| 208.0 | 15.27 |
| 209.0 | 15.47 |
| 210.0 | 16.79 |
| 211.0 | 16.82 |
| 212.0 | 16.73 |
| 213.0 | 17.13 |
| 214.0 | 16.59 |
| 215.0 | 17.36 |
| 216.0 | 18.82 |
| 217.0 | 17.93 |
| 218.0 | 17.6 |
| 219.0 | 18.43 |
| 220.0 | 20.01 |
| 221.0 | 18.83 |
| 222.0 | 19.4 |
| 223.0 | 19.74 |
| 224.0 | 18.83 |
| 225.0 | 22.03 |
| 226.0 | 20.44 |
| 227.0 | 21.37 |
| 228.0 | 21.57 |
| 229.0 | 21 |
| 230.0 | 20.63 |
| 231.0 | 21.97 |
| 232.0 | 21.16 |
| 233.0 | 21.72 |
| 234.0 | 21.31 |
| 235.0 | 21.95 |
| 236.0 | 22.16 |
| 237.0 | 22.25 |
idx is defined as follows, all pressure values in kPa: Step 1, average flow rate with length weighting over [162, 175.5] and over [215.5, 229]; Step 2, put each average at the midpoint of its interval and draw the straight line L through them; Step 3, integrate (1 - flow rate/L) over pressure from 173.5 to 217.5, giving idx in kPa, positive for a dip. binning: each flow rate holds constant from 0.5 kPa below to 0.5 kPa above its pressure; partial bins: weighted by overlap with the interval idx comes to 1.90 kPa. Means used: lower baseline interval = 14.2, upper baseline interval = 19.7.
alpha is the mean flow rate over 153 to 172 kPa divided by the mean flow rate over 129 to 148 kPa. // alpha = 0.8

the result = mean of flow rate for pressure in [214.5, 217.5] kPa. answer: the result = 18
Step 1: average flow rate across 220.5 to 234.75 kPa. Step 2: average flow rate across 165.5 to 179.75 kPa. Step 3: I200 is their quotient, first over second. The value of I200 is 1.4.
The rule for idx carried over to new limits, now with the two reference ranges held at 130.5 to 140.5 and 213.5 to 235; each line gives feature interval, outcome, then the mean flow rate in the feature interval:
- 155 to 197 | 9.75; 15.3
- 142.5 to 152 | 1.58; 16.6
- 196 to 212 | 3.30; 15.8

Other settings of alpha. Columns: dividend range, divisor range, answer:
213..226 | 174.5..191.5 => 1.18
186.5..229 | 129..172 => 1.03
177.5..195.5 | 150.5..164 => 1.08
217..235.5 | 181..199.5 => 1.27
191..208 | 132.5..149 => 0.85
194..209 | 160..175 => 1.10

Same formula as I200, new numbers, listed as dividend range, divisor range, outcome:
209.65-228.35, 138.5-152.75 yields 1.09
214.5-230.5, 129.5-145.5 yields 1.02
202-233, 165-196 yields 1.18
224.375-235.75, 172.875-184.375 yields 1.35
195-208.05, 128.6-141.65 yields 0.79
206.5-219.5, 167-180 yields 1.13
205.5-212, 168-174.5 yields 1.07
